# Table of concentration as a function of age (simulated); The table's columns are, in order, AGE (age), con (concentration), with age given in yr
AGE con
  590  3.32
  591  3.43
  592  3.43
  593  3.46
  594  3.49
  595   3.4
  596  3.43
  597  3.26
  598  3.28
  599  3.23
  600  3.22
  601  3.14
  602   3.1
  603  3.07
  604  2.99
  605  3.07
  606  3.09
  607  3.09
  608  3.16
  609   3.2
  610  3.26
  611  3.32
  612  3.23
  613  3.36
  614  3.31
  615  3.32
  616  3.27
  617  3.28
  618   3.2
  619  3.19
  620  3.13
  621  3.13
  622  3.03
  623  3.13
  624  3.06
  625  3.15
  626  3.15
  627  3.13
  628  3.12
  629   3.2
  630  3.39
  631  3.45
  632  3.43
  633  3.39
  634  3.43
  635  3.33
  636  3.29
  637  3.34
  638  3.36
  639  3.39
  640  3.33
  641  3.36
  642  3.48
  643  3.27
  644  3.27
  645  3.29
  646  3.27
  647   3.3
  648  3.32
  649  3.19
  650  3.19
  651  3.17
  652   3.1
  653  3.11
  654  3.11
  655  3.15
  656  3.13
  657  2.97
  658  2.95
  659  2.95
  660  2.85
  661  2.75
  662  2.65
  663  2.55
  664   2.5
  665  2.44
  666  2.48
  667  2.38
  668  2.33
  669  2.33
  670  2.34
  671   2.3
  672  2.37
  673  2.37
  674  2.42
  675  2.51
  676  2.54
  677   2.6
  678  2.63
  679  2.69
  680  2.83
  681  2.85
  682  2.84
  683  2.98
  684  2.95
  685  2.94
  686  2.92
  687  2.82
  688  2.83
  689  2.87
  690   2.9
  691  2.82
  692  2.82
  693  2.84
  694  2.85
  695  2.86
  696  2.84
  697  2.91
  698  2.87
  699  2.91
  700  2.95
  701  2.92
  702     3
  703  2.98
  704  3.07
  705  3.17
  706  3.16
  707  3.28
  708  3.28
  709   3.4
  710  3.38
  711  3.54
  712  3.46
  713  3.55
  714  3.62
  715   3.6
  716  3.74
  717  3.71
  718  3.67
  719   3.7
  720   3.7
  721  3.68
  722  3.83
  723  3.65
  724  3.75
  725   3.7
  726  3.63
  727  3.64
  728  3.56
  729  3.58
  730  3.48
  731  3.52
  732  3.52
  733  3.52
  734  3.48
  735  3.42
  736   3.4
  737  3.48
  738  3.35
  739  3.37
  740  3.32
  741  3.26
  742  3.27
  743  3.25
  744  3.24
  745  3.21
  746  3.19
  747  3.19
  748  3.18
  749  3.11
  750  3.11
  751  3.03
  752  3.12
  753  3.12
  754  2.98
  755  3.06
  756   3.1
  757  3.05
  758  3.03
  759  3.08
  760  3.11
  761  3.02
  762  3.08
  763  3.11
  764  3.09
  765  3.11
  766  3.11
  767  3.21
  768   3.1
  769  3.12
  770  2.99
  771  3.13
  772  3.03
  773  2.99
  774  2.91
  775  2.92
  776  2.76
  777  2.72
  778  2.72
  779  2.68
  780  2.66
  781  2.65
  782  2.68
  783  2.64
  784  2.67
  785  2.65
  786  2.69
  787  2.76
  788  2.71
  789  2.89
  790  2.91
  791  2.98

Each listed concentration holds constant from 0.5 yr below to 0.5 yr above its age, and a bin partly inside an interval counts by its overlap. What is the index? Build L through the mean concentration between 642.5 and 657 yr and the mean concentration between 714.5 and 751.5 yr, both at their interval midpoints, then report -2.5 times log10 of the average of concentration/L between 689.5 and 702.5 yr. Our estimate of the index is 0.161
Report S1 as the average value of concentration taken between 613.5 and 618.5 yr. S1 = 3.28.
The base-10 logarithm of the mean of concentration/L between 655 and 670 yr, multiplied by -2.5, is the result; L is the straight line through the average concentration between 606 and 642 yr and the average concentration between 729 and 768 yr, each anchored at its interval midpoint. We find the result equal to 0.213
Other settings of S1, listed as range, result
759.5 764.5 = 3.08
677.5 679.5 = 2.66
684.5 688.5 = 2.88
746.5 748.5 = 3.19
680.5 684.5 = 2.9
